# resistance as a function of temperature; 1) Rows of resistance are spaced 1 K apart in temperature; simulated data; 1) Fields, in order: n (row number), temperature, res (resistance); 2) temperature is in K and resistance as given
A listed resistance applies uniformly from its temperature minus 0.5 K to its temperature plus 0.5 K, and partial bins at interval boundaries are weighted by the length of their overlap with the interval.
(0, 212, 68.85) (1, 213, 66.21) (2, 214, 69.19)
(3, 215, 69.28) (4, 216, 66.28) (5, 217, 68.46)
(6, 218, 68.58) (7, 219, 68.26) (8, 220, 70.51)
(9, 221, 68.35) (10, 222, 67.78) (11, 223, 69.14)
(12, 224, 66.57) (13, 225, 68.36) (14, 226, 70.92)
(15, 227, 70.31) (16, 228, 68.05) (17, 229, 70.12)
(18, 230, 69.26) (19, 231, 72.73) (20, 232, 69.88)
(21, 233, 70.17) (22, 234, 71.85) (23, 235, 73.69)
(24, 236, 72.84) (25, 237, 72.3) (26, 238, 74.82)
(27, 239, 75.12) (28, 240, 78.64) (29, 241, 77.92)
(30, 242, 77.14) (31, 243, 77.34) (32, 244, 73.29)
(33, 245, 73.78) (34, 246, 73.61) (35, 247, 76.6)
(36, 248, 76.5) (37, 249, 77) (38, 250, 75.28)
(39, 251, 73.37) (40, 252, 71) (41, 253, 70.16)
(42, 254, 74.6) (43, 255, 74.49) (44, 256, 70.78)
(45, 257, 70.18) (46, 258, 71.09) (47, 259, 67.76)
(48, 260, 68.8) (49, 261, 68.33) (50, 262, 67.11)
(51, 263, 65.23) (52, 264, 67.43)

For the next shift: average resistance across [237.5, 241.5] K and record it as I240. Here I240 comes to 76.6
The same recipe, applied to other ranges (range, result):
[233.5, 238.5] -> 73.1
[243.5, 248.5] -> 74.8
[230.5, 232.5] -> 71.3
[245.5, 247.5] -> 75.1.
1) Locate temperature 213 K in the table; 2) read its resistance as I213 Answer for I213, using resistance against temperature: 66.21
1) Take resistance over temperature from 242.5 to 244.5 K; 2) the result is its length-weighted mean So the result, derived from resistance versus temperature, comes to 75.3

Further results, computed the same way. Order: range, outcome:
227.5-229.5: 69.1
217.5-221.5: 68.9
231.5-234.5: 70.6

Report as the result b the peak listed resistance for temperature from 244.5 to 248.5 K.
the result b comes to 76.6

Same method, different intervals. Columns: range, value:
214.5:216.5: 69.28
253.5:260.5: 74.6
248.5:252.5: 77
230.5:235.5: 73.69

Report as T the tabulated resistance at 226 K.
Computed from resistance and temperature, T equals 70.92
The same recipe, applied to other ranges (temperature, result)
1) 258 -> 71.09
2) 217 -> 68.46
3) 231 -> 72.73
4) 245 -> 73.78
